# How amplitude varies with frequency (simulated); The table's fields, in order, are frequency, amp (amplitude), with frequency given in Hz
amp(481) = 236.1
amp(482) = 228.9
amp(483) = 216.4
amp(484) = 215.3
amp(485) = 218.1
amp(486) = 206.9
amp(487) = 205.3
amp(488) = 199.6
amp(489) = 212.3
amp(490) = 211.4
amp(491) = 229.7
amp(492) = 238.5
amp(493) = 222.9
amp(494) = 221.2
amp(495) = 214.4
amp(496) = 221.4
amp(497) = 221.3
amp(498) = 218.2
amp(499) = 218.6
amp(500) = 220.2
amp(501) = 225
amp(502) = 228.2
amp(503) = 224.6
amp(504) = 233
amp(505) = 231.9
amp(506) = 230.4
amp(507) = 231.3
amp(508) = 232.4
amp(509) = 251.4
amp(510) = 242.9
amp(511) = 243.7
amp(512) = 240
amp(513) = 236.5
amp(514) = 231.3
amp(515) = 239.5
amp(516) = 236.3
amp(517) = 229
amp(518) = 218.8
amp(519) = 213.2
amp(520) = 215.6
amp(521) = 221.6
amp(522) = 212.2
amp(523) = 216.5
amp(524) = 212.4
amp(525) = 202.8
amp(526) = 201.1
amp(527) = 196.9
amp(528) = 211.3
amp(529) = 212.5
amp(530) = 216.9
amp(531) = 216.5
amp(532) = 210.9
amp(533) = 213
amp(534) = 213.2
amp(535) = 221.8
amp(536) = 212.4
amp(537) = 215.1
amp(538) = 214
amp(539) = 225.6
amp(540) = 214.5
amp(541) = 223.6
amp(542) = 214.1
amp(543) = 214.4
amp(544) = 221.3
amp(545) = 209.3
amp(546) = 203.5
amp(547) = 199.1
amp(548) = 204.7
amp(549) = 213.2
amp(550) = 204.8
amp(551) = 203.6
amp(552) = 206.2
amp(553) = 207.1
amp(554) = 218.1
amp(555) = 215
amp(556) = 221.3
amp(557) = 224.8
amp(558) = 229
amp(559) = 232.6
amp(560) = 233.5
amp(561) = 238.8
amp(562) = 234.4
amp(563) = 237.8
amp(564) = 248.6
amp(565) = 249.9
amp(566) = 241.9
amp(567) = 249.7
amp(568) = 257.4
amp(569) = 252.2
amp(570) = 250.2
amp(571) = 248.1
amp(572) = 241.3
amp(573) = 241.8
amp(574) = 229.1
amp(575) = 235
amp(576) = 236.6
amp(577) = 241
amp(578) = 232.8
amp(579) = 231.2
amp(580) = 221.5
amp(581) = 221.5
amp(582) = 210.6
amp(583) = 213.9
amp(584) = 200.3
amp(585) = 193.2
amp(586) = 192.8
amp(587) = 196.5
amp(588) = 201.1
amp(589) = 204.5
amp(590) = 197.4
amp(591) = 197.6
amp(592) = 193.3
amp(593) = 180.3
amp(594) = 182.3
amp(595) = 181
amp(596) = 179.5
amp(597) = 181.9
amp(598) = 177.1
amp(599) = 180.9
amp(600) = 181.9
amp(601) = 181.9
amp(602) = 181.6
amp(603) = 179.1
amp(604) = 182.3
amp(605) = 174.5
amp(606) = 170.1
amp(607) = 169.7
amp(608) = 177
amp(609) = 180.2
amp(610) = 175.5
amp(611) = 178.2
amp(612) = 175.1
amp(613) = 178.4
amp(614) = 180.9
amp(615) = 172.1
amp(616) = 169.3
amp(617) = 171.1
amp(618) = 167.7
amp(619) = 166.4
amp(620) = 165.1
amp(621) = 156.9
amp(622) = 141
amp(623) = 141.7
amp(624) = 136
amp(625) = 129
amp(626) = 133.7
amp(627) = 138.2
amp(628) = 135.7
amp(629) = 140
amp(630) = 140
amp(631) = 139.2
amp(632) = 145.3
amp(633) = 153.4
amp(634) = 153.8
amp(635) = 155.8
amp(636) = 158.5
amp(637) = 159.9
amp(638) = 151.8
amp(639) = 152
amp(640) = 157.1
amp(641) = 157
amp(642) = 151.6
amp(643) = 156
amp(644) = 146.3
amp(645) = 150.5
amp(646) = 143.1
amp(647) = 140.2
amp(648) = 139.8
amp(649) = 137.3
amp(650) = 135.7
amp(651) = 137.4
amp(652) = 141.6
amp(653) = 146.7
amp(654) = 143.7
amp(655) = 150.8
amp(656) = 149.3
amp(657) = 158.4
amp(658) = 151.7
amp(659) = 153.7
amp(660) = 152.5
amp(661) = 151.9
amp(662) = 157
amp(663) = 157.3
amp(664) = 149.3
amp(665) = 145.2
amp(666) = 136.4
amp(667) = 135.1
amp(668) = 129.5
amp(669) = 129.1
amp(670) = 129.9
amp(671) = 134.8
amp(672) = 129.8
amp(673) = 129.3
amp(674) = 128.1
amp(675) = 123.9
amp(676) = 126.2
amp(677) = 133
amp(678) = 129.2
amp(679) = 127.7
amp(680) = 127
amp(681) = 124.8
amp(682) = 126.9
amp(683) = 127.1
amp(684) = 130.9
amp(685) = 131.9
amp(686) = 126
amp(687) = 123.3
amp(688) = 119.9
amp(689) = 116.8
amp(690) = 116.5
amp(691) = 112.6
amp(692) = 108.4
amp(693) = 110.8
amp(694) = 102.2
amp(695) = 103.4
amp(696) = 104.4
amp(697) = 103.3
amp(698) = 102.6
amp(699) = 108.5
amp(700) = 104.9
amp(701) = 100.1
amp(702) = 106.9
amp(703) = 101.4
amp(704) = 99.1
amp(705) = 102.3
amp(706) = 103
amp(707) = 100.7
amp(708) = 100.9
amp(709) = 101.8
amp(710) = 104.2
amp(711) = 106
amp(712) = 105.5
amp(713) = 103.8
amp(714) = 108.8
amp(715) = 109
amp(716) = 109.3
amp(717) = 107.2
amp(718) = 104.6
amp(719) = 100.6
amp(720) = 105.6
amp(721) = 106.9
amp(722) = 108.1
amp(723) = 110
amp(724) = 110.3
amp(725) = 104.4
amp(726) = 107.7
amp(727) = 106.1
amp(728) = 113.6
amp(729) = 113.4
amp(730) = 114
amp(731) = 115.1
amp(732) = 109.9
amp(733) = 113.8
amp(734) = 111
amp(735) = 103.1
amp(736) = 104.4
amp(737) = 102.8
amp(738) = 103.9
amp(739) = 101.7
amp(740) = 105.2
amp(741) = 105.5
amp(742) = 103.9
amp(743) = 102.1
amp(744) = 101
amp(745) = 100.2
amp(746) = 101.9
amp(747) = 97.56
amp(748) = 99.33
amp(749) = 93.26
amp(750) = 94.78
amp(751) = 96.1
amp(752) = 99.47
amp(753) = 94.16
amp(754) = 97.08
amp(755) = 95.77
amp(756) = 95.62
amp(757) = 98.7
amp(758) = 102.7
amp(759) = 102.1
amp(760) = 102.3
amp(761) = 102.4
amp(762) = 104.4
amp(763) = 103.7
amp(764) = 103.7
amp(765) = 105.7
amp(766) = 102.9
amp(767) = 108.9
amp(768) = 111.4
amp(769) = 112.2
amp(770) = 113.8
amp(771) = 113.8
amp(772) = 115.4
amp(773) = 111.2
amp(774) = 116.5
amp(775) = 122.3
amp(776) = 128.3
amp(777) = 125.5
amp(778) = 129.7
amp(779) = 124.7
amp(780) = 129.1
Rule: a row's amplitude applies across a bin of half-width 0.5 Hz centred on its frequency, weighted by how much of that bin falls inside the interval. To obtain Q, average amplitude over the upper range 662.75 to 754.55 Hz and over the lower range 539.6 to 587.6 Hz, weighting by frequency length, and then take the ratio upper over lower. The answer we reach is 0.5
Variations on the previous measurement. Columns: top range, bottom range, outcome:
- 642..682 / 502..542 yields 0.63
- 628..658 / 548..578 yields 0.64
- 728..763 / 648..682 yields 0.74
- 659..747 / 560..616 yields 0.56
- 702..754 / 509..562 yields 0.48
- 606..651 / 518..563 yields 0.72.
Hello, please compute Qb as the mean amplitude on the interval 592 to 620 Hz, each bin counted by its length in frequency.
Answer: 177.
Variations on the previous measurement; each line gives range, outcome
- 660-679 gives 137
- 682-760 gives 106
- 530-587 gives 223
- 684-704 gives 111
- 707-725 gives 106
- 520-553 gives 212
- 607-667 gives 153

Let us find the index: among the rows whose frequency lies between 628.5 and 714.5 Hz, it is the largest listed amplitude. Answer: 159.9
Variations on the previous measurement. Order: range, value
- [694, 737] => 115.1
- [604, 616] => 182.3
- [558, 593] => 257.4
